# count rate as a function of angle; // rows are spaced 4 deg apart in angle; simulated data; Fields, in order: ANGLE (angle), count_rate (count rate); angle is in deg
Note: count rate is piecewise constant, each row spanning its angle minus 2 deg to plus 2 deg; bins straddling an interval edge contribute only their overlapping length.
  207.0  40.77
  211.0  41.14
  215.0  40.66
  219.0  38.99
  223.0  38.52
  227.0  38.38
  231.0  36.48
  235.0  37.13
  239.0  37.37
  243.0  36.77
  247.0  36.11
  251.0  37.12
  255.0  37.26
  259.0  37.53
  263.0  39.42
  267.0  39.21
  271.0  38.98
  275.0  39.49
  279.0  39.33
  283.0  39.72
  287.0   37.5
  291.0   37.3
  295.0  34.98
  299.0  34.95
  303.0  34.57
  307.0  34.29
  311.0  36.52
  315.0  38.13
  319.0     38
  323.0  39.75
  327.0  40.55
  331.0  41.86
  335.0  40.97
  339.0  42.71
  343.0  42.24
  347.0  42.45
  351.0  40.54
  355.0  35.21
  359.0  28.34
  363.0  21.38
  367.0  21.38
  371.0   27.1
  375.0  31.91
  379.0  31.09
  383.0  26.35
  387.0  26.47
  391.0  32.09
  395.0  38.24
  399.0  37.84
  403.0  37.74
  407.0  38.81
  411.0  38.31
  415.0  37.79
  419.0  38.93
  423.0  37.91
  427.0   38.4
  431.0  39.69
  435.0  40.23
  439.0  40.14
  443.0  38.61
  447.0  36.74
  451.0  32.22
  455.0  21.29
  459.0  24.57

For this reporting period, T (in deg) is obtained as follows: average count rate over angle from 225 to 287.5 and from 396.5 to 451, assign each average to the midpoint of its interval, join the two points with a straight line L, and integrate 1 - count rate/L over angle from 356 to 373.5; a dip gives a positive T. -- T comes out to 5.9 deg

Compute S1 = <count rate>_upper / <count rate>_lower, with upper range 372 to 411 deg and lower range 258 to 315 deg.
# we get 0.9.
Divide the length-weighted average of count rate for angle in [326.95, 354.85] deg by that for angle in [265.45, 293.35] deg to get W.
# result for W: 1.07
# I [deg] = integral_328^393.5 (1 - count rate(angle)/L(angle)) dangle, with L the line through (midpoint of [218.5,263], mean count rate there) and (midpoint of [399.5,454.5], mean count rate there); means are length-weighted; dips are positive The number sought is 7.28 deg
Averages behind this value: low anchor 37.5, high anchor 37.7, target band 33.4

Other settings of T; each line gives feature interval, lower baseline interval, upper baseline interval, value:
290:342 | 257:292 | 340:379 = -3.7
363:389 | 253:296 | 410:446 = 7.9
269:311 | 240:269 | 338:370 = -0.9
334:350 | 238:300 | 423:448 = -1.6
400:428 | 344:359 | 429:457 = -1.4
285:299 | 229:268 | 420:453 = 0.4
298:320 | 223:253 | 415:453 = 0.8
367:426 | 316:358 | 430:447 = 8.4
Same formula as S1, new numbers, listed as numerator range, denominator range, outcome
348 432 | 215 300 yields 0.89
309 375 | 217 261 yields 0.96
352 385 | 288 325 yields 0.77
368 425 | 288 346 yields 0.89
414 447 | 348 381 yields 1.30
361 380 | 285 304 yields 0.73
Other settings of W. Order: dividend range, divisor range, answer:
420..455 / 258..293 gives 0.96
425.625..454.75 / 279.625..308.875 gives 1.02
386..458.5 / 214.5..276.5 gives 0.95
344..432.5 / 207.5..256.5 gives 0.89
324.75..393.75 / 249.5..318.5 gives 0.90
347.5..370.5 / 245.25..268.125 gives 0.80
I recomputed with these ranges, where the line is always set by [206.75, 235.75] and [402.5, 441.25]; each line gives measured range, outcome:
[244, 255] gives 0.6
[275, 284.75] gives -0.1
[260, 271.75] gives 0.0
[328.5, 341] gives -0.9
